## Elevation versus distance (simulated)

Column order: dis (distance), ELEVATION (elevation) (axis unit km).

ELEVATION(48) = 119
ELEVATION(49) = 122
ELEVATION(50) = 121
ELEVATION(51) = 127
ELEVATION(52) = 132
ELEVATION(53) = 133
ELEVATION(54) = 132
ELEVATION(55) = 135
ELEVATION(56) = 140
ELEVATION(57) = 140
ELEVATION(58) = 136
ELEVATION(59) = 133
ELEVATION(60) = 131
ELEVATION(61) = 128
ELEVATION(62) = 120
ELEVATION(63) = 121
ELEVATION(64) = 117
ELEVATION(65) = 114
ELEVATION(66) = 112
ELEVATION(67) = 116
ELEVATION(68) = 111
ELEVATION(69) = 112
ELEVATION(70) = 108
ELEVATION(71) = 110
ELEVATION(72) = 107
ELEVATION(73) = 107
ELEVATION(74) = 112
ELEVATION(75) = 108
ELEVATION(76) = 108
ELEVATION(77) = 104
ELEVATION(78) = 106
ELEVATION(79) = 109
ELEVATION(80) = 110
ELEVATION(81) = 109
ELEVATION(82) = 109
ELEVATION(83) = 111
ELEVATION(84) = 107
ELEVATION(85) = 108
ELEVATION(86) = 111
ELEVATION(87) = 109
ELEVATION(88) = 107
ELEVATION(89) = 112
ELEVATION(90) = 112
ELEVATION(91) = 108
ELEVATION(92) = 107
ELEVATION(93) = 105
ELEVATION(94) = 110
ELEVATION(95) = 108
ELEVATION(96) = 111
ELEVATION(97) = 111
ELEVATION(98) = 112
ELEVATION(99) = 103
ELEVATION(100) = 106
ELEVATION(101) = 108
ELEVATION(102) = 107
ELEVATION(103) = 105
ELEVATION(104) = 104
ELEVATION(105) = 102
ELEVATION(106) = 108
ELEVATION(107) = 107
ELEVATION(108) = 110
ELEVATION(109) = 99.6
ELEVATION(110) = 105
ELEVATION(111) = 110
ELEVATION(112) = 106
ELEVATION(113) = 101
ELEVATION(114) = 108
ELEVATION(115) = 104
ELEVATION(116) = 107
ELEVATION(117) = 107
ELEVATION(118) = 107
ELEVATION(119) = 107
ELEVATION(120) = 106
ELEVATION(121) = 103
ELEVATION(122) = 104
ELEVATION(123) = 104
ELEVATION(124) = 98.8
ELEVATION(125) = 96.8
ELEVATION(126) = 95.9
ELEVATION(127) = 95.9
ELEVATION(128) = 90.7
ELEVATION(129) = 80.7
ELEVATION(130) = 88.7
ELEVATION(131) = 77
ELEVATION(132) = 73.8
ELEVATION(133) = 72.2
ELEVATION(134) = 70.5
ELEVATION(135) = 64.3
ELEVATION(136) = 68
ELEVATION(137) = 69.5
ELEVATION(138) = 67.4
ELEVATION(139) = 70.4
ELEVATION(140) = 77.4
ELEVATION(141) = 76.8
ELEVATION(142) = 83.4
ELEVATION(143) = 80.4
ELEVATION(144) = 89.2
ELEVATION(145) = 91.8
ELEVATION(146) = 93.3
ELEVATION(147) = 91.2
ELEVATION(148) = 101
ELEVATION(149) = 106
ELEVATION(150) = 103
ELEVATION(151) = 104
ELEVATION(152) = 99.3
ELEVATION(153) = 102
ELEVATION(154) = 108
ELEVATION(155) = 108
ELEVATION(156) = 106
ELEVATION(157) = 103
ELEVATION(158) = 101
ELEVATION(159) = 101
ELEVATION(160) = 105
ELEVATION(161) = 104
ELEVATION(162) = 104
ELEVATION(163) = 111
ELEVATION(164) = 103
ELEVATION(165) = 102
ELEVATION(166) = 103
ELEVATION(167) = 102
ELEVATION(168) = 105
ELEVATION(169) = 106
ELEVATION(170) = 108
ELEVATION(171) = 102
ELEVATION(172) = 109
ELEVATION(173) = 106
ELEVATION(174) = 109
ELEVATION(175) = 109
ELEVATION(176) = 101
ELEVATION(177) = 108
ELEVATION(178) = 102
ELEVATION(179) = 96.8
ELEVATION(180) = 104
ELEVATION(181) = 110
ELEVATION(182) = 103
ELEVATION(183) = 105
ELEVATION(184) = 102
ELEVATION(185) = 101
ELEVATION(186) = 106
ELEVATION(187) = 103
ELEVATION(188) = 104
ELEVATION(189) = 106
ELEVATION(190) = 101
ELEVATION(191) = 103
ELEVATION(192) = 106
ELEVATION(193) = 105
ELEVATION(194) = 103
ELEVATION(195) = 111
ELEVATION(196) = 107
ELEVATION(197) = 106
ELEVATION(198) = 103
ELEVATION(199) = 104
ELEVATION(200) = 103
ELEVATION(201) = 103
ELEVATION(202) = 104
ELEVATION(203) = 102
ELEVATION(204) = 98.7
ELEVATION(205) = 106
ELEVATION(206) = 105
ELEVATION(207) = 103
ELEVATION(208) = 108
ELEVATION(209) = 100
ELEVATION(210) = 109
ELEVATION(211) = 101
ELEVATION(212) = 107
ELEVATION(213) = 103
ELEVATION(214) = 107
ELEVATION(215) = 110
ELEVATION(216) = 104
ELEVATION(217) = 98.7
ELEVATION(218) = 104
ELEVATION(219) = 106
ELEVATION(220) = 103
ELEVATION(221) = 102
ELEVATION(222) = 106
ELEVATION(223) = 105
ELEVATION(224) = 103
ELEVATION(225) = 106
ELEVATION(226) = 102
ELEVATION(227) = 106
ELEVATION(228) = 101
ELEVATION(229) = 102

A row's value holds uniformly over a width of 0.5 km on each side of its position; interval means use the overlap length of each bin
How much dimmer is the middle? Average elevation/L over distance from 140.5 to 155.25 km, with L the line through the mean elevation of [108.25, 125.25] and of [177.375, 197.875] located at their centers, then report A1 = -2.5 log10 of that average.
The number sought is 0.10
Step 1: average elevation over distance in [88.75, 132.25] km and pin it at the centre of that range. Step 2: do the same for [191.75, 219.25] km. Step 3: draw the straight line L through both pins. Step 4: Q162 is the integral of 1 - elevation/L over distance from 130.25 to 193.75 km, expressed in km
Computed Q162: 4.2 km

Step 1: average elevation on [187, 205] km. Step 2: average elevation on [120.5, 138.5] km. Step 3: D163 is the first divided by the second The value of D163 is 1.2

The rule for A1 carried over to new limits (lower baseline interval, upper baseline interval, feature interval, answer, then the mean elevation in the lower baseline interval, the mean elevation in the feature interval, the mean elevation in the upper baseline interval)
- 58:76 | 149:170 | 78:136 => 0.092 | 116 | 102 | 104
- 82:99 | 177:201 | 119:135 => 0.188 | 109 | 90.2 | 104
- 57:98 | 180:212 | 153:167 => 0.026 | 113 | 104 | 104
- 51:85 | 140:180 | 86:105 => 0.047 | 118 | 108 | 101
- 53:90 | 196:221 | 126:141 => 0.396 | 116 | 76.9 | 104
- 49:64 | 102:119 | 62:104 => 0.080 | 130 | 110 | 106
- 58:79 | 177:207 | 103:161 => 0.148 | 115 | 95.3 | 104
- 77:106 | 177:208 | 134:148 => 0.317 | 108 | 79.2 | 104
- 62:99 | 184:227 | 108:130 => 0.068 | 110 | 102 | 104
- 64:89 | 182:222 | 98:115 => 0.026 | 110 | 106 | 104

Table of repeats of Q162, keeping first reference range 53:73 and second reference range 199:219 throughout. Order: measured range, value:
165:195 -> 0.9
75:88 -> 1.2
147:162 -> 1.0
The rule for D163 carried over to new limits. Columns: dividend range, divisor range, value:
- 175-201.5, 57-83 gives 0.91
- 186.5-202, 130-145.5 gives 1.38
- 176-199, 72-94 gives 0.96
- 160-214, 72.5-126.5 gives 0.98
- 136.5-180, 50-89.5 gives 0.84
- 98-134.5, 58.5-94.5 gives 0.89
